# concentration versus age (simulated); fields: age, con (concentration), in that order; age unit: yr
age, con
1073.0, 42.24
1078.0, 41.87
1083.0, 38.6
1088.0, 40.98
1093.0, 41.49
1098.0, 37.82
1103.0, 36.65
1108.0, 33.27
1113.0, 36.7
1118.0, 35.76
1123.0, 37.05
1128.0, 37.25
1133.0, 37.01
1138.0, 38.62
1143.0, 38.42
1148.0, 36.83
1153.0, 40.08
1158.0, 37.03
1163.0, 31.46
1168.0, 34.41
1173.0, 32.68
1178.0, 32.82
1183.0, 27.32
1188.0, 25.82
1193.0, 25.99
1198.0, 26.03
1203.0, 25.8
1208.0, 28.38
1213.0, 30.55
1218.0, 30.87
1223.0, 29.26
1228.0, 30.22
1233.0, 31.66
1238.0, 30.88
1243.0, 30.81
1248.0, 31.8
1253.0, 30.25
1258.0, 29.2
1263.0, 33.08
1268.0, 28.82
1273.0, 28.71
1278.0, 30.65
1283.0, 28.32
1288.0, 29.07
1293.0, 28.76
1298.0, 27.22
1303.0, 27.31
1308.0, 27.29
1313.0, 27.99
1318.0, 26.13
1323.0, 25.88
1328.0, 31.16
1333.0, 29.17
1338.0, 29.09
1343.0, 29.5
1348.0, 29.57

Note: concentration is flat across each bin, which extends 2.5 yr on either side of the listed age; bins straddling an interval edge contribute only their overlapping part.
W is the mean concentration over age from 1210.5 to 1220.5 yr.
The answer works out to 30.7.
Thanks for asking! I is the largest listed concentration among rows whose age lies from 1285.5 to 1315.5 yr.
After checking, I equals 29.07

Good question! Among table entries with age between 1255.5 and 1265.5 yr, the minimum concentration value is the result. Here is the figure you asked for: 29.2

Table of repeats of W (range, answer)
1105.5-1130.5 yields 36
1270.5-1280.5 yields 29.7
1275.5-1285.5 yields 29.5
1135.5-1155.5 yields 38.5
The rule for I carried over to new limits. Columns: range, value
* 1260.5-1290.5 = 33.08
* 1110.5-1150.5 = 38.62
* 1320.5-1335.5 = 31.16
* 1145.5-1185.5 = 40.08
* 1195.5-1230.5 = 30.87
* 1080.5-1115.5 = 41.49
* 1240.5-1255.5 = 31.8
